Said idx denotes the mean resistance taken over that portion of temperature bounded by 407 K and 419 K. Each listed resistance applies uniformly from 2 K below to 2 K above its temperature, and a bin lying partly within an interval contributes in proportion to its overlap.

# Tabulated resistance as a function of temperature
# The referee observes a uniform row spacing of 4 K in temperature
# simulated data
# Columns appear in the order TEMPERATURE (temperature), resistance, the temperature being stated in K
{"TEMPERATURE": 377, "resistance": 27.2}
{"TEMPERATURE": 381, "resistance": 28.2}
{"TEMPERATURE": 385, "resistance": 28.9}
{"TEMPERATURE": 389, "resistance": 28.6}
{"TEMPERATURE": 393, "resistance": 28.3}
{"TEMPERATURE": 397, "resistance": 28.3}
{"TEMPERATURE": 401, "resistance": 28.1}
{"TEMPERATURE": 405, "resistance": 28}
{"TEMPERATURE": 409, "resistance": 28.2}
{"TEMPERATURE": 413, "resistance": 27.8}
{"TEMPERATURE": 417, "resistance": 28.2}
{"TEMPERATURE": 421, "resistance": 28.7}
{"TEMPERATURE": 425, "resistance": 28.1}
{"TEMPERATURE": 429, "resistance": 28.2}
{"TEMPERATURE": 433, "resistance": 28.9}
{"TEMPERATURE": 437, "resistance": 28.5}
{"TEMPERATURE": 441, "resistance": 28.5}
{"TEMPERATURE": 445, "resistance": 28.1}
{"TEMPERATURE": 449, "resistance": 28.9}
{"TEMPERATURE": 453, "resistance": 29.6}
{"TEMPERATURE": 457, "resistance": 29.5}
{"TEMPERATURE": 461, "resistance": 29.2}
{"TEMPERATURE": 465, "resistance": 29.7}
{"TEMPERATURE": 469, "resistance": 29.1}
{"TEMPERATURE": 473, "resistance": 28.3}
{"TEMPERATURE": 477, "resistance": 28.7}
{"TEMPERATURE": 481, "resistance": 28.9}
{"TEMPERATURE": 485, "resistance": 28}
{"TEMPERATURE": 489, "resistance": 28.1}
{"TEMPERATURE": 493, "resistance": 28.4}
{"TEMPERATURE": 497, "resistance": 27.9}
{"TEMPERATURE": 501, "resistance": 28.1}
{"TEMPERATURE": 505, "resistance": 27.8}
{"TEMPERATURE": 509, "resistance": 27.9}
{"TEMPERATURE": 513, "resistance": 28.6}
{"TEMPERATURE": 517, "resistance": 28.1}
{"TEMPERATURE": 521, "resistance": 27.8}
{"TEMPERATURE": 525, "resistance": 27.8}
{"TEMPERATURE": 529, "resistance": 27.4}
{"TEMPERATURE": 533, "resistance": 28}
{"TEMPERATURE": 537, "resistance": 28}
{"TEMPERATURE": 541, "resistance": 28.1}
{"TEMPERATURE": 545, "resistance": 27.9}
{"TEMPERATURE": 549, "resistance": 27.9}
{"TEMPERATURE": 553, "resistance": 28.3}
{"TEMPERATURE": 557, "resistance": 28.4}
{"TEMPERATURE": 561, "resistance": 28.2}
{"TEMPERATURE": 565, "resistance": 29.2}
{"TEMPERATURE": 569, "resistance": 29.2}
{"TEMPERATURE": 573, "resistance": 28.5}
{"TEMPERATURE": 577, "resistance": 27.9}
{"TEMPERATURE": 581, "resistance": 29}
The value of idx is 28.1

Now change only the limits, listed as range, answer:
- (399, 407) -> 28.1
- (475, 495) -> 28.4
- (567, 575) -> 28.9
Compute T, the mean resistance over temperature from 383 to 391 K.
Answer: 28.8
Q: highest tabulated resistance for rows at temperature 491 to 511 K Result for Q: 28.4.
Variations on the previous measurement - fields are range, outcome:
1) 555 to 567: 29.2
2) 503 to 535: 28.6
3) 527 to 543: 28.1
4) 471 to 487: 28.9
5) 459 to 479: 29.7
